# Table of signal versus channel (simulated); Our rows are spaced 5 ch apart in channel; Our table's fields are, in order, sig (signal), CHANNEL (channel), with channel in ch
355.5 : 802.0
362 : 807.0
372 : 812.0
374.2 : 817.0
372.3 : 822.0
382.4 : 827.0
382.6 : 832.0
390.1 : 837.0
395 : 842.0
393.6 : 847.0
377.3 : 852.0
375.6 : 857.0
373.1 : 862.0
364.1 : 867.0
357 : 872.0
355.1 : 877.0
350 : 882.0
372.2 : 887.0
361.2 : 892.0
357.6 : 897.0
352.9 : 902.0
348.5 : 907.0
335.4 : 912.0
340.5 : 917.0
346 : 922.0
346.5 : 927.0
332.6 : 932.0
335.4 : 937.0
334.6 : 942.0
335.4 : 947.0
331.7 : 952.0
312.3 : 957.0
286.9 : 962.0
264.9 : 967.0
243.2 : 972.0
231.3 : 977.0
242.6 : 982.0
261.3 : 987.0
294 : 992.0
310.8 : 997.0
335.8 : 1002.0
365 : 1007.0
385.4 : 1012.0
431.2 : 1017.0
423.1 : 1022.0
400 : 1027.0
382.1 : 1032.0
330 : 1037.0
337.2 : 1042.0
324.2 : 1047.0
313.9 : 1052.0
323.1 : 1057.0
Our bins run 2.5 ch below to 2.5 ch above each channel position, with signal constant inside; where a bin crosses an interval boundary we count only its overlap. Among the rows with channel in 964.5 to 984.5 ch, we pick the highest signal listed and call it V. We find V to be 264.9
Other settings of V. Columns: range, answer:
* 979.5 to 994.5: 294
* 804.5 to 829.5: 382.4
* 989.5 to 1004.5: 335.8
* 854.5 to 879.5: 375.6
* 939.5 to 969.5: 335.4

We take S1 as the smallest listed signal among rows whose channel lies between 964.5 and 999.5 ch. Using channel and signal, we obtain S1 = 231.3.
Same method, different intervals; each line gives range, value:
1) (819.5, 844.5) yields 372.3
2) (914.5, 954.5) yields 331.7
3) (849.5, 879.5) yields 355.1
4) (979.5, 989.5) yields 242.6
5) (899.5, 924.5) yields 335.4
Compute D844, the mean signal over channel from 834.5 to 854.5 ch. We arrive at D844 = 389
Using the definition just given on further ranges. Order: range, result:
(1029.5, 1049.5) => 343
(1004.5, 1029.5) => 401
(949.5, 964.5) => 310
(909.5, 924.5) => 341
